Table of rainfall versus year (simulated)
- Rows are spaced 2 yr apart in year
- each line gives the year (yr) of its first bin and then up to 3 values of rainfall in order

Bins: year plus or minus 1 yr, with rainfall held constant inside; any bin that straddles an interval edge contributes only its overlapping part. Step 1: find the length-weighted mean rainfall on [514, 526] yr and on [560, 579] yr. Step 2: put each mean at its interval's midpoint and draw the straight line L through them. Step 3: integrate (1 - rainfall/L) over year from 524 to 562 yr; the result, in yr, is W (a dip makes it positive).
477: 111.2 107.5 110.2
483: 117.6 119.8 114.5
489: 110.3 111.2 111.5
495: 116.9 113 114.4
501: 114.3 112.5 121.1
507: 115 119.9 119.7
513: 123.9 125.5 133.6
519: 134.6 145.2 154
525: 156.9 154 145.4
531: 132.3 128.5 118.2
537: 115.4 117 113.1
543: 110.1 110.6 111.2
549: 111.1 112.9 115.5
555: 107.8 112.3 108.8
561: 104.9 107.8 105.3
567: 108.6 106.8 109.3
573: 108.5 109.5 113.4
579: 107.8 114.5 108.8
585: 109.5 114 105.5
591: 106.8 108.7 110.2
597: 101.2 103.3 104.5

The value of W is 1.8 yr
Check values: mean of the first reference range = 142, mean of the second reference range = 108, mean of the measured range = 120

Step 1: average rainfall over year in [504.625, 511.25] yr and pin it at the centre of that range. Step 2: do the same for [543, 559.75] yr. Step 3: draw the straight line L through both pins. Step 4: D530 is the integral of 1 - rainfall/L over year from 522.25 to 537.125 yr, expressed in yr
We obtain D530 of -3.1 yr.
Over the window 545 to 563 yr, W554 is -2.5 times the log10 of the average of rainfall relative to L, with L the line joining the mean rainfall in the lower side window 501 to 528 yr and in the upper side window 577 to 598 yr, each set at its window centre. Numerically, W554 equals 0.08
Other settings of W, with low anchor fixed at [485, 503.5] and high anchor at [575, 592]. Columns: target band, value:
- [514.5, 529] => -4.1 yr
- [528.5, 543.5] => -1.4 yr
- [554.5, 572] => 0.5 yr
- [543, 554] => -0.1 yr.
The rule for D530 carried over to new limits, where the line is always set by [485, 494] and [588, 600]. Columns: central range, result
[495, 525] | -3.8 yr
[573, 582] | -0.3 yr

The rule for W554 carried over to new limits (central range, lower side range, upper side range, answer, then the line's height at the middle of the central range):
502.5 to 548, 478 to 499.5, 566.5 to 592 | -0.14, 112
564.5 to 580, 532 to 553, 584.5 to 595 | 0.02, 111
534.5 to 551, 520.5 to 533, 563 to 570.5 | 0.16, 131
